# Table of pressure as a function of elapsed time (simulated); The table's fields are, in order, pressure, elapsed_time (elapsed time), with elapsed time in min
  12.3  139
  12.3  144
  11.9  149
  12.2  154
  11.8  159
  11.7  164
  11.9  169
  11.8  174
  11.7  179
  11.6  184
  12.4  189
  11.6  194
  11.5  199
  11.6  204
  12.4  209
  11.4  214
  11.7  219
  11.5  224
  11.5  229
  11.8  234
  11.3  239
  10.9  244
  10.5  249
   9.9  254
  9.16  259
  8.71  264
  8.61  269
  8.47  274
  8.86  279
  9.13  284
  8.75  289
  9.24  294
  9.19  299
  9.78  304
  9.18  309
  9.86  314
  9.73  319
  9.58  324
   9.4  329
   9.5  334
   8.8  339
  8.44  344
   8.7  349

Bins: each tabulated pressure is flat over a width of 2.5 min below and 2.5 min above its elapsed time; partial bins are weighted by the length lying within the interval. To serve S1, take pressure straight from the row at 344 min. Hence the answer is 8.44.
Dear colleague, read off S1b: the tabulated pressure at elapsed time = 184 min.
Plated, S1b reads 11.6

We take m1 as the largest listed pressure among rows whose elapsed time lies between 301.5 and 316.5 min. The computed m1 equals 9.86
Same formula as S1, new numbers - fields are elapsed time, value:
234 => 11.8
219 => 11.7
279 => 8.86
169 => 11.9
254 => 9.9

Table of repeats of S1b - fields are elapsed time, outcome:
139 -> 12.3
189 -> 12.4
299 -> 9.19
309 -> 9.18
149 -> 11.9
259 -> 9.16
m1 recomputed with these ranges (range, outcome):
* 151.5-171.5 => 12.2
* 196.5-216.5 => 12.4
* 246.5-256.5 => 10.5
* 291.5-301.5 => 9.24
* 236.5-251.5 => 11.3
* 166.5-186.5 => 11.9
